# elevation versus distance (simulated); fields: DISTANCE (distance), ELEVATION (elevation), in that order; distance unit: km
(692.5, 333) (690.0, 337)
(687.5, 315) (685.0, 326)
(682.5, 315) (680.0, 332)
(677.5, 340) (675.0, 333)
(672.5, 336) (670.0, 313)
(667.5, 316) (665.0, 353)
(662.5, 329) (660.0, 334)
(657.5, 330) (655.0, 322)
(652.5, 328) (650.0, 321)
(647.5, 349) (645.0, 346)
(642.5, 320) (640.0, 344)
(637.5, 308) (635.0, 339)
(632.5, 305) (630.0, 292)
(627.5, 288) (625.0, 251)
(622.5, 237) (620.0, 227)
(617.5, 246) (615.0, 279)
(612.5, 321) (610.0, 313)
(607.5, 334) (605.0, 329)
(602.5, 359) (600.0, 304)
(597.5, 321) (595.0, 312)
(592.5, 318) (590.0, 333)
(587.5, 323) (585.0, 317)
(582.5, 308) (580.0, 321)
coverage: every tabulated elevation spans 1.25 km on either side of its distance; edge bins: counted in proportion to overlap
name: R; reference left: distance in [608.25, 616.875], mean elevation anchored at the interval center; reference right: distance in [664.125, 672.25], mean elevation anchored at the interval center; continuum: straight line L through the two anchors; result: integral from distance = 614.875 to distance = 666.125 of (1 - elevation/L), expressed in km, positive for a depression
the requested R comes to 1.2 km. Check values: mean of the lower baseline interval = 302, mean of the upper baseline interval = 327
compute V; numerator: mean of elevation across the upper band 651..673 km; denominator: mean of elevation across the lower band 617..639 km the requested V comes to 1.18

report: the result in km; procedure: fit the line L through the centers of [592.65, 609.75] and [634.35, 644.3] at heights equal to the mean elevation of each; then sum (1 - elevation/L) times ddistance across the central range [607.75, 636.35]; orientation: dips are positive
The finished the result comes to 3.8 km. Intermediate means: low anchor 325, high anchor 328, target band 284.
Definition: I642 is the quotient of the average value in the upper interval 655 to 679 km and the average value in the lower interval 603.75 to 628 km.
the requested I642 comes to 1.17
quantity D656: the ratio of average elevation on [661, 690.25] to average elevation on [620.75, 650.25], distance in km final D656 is 1.1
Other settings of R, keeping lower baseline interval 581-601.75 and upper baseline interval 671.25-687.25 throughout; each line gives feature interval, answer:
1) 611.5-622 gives 1.8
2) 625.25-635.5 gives 0.8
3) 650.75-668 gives -0.2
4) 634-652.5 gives -0.4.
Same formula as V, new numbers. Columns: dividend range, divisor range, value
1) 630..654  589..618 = 1.04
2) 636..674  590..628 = 1.11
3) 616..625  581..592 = 0.75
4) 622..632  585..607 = 0.84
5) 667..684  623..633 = 1.17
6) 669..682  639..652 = 0.98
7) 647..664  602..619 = 1.07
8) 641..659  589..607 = 1.02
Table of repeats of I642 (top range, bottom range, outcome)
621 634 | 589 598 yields 0.86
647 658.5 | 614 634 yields 1.23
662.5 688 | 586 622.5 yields 1.07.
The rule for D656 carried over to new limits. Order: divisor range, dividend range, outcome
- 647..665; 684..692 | 0.99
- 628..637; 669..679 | 1.07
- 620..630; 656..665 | 1.29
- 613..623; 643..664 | 1.31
